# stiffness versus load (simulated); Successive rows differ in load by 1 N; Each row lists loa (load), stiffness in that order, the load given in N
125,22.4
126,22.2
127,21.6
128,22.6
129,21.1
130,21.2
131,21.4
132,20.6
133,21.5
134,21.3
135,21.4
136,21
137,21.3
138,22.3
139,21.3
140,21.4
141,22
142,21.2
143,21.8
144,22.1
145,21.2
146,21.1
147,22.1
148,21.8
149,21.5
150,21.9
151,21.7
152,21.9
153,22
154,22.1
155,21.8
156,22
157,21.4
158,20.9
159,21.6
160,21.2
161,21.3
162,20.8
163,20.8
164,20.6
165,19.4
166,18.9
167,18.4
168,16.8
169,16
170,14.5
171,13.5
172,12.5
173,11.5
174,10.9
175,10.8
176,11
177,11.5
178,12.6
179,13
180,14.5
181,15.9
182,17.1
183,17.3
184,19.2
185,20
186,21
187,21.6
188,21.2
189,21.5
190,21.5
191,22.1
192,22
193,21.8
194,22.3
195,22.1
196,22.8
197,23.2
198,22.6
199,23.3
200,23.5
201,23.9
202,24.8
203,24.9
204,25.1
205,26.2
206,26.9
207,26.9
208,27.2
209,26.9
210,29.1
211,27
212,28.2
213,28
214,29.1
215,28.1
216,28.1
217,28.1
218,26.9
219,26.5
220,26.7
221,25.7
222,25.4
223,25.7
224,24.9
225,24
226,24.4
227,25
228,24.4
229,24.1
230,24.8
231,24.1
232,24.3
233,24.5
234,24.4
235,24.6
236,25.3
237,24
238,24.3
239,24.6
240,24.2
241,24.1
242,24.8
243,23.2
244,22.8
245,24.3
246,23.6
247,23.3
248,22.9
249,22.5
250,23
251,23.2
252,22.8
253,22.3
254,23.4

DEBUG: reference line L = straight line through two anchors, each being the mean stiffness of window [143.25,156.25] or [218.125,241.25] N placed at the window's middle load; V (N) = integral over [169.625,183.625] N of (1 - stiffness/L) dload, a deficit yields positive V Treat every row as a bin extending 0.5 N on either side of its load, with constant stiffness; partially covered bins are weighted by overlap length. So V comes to 5.8 N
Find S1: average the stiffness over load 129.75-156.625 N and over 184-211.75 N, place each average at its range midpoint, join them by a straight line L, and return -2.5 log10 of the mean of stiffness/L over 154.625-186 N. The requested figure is 0.30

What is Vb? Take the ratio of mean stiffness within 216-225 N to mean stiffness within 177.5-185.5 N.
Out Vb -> 1.6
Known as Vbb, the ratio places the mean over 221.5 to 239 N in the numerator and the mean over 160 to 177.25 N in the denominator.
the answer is 1.53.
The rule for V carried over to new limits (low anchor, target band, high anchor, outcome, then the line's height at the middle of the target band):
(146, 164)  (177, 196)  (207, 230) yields 3.9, 24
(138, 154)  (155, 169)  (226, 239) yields 1.3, 22.2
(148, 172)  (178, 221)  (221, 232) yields -1.0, 22.8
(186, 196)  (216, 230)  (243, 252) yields -1.9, 22.6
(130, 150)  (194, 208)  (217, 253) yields -0.6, 23.4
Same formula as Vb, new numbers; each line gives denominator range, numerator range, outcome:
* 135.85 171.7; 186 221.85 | 1.22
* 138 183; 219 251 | 1.31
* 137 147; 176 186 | 0.73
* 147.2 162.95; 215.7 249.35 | 1.15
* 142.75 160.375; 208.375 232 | 1.21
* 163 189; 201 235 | 1.61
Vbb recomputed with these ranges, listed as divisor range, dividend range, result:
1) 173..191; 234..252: 1.44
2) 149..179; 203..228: 1.48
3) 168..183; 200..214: 1.97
